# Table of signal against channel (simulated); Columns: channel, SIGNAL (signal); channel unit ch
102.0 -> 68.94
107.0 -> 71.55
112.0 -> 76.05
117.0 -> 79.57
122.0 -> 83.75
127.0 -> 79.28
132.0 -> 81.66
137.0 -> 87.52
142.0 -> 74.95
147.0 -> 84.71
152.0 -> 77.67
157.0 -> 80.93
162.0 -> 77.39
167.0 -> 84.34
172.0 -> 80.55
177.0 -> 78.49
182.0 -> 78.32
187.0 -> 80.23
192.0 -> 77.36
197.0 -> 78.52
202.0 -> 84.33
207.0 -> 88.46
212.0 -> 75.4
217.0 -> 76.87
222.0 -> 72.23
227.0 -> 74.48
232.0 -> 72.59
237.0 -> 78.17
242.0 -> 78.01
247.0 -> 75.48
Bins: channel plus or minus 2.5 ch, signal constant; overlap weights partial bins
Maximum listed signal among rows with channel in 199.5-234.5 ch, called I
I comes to 88.46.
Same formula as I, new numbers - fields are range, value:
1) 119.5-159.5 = 87.52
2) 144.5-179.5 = 84.71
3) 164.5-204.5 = 84.34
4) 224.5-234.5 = 74.48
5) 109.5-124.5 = 83.75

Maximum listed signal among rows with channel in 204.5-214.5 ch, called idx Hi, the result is 88.46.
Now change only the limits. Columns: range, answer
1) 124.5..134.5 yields 81.66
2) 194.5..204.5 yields 84.33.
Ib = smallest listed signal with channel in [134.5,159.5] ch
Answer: 74.95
